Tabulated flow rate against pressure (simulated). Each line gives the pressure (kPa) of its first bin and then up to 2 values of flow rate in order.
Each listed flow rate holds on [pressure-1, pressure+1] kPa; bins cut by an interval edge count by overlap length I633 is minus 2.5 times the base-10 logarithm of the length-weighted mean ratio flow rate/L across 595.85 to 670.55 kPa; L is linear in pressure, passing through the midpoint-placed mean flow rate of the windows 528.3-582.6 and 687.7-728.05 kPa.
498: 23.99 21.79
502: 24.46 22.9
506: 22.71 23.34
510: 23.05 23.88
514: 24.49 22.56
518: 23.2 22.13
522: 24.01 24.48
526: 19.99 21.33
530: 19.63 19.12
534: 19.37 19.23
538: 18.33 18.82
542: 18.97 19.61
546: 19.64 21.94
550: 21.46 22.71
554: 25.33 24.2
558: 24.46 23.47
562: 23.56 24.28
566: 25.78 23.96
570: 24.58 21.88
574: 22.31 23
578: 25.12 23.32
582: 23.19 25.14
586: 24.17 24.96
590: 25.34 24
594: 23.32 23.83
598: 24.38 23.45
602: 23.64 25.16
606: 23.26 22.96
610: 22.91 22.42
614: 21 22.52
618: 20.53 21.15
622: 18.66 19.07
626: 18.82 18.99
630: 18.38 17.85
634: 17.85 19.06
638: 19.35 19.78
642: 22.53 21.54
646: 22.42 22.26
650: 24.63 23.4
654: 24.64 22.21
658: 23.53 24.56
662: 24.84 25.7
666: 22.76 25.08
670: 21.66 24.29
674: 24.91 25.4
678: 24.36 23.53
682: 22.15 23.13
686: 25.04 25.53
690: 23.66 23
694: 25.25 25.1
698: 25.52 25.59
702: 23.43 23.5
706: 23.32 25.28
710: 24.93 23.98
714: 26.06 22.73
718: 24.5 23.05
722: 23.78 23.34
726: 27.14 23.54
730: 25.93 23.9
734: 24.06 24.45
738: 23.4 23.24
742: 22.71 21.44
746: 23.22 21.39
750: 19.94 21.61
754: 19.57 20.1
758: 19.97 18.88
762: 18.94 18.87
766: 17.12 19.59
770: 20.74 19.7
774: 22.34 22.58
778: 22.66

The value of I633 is 0.06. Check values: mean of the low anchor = 22.1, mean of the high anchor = 24.4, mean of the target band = 22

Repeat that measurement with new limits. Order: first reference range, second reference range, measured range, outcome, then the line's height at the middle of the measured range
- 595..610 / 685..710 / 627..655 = 0.153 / 24.1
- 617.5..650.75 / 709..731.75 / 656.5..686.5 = -0.096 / 22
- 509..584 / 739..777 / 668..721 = -0.146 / 21.2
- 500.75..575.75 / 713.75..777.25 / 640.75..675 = -0.066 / 22.2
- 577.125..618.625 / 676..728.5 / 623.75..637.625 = 0.268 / 23.8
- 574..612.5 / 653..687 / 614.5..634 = 0.221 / 23.9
